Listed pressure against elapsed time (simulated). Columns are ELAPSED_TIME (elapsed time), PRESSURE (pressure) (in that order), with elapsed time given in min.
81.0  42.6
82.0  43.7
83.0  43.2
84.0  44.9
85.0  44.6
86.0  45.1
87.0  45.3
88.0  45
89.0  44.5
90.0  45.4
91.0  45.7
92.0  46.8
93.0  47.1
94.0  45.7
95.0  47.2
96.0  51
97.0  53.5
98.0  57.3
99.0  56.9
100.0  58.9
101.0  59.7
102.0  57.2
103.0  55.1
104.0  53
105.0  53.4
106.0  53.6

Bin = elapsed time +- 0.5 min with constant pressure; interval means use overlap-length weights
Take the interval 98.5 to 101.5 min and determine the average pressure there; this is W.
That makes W 58.5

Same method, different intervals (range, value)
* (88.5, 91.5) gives 45.2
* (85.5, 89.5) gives 45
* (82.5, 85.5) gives 44.2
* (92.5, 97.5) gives 48.9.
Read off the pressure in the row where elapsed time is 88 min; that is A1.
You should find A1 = 45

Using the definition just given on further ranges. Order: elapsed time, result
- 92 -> 46.8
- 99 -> 56.9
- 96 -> 51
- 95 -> 47.2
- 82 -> 43.7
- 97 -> 53.5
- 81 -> 42.6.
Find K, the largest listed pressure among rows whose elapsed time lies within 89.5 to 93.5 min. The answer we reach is 47.1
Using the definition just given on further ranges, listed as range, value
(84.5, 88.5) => 45.3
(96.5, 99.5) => 57.3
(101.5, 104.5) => 57.2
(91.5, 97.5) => 53.5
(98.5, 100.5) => 58.9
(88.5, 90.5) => 45.4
